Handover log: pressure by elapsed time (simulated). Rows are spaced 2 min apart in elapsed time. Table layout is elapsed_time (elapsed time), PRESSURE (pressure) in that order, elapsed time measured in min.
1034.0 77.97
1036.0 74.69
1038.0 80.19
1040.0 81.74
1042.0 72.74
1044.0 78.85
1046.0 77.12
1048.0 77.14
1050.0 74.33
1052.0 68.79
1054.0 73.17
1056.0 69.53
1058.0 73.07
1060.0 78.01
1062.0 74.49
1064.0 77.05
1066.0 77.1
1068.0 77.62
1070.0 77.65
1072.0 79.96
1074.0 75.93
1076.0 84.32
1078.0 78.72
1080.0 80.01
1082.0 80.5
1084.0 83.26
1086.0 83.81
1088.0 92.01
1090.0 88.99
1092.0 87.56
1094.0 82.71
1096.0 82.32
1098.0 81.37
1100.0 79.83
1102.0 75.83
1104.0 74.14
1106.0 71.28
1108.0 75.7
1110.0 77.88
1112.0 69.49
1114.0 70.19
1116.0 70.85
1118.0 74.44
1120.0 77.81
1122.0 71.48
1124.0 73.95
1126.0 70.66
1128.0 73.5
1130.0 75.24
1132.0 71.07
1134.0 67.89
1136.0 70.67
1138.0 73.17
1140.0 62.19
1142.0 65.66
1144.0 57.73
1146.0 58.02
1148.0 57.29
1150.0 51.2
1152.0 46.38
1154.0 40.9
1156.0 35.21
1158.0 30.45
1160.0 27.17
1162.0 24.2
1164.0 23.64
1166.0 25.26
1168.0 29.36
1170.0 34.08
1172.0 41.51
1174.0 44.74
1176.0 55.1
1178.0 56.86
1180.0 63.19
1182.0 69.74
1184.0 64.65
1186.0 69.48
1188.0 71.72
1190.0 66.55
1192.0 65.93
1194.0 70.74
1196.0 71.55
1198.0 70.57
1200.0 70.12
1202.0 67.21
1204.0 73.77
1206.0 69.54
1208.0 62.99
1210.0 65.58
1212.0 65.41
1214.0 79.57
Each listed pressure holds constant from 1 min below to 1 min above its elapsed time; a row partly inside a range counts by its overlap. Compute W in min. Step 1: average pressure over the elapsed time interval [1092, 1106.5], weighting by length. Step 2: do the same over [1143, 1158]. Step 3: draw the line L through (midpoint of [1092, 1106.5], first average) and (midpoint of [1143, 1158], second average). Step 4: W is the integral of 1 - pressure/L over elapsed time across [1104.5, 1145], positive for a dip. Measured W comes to -4.99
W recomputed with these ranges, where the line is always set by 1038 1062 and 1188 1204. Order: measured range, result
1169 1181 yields 3.6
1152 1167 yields 8.5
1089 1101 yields -1.7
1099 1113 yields -0.4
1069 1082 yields -0.9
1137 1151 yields 2.1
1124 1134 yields 0.0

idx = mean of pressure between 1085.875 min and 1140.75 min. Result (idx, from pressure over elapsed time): 75.9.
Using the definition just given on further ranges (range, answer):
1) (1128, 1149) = 66.3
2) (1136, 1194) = 51.1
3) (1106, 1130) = 73.3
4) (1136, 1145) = 65.4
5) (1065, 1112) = 80.1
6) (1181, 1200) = 69.1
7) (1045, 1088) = 77.6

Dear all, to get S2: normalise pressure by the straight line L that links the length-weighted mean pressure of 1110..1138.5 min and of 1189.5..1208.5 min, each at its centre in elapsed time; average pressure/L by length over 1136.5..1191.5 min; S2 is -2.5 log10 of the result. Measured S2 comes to 0.37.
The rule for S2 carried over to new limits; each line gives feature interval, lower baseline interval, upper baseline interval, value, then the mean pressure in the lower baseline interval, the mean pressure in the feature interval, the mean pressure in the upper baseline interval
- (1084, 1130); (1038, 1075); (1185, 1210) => -0.059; 75.9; 77.6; 69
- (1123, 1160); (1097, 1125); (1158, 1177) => -0.114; 74.6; 59.2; 33.7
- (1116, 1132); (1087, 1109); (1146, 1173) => -0.182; 81.1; 73.5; 36.7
